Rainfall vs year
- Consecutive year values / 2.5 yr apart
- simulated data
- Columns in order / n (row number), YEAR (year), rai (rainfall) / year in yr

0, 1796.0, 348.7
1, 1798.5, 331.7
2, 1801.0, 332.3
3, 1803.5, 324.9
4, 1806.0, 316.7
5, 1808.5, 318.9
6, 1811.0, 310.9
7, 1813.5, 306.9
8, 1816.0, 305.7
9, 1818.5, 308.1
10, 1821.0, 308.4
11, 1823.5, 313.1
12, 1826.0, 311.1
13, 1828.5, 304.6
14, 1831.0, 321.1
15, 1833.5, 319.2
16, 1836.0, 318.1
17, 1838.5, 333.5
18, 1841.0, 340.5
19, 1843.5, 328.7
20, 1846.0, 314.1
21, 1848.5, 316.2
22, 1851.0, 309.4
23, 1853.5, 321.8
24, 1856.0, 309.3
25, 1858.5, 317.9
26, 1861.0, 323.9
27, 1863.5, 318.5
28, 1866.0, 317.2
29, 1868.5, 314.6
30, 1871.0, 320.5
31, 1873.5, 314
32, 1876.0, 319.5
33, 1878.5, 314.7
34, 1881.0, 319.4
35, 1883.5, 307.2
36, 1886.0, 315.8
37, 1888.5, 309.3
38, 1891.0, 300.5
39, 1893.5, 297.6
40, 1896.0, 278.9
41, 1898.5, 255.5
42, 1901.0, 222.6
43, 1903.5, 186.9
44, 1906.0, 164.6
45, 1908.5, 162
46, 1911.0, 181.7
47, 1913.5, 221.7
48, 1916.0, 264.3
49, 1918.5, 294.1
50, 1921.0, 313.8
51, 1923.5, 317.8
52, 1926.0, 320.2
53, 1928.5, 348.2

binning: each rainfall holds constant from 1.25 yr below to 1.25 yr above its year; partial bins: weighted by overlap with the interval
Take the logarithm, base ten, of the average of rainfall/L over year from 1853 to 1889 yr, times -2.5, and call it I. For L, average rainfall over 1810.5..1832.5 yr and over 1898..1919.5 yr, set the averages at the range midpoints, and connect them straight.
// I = -0.23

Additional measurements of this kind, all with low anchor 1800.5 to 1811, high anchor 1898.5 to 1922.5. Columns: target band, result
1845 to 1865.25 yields -0.15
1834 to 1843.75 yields -0.13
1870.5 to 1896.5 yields -0.23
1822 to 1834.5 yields -0.05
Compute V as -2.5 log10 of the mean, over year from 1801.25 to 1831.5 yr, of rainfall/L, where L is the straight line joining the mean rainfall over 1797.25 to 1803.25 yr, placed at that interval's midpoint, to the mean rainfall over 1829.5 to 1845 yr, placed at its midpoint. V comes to 0.054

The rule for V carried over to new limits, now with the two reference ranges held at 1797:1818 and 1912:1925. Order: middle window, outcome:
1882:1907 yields 0.09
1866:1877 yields -0.07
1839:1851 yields -0.06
